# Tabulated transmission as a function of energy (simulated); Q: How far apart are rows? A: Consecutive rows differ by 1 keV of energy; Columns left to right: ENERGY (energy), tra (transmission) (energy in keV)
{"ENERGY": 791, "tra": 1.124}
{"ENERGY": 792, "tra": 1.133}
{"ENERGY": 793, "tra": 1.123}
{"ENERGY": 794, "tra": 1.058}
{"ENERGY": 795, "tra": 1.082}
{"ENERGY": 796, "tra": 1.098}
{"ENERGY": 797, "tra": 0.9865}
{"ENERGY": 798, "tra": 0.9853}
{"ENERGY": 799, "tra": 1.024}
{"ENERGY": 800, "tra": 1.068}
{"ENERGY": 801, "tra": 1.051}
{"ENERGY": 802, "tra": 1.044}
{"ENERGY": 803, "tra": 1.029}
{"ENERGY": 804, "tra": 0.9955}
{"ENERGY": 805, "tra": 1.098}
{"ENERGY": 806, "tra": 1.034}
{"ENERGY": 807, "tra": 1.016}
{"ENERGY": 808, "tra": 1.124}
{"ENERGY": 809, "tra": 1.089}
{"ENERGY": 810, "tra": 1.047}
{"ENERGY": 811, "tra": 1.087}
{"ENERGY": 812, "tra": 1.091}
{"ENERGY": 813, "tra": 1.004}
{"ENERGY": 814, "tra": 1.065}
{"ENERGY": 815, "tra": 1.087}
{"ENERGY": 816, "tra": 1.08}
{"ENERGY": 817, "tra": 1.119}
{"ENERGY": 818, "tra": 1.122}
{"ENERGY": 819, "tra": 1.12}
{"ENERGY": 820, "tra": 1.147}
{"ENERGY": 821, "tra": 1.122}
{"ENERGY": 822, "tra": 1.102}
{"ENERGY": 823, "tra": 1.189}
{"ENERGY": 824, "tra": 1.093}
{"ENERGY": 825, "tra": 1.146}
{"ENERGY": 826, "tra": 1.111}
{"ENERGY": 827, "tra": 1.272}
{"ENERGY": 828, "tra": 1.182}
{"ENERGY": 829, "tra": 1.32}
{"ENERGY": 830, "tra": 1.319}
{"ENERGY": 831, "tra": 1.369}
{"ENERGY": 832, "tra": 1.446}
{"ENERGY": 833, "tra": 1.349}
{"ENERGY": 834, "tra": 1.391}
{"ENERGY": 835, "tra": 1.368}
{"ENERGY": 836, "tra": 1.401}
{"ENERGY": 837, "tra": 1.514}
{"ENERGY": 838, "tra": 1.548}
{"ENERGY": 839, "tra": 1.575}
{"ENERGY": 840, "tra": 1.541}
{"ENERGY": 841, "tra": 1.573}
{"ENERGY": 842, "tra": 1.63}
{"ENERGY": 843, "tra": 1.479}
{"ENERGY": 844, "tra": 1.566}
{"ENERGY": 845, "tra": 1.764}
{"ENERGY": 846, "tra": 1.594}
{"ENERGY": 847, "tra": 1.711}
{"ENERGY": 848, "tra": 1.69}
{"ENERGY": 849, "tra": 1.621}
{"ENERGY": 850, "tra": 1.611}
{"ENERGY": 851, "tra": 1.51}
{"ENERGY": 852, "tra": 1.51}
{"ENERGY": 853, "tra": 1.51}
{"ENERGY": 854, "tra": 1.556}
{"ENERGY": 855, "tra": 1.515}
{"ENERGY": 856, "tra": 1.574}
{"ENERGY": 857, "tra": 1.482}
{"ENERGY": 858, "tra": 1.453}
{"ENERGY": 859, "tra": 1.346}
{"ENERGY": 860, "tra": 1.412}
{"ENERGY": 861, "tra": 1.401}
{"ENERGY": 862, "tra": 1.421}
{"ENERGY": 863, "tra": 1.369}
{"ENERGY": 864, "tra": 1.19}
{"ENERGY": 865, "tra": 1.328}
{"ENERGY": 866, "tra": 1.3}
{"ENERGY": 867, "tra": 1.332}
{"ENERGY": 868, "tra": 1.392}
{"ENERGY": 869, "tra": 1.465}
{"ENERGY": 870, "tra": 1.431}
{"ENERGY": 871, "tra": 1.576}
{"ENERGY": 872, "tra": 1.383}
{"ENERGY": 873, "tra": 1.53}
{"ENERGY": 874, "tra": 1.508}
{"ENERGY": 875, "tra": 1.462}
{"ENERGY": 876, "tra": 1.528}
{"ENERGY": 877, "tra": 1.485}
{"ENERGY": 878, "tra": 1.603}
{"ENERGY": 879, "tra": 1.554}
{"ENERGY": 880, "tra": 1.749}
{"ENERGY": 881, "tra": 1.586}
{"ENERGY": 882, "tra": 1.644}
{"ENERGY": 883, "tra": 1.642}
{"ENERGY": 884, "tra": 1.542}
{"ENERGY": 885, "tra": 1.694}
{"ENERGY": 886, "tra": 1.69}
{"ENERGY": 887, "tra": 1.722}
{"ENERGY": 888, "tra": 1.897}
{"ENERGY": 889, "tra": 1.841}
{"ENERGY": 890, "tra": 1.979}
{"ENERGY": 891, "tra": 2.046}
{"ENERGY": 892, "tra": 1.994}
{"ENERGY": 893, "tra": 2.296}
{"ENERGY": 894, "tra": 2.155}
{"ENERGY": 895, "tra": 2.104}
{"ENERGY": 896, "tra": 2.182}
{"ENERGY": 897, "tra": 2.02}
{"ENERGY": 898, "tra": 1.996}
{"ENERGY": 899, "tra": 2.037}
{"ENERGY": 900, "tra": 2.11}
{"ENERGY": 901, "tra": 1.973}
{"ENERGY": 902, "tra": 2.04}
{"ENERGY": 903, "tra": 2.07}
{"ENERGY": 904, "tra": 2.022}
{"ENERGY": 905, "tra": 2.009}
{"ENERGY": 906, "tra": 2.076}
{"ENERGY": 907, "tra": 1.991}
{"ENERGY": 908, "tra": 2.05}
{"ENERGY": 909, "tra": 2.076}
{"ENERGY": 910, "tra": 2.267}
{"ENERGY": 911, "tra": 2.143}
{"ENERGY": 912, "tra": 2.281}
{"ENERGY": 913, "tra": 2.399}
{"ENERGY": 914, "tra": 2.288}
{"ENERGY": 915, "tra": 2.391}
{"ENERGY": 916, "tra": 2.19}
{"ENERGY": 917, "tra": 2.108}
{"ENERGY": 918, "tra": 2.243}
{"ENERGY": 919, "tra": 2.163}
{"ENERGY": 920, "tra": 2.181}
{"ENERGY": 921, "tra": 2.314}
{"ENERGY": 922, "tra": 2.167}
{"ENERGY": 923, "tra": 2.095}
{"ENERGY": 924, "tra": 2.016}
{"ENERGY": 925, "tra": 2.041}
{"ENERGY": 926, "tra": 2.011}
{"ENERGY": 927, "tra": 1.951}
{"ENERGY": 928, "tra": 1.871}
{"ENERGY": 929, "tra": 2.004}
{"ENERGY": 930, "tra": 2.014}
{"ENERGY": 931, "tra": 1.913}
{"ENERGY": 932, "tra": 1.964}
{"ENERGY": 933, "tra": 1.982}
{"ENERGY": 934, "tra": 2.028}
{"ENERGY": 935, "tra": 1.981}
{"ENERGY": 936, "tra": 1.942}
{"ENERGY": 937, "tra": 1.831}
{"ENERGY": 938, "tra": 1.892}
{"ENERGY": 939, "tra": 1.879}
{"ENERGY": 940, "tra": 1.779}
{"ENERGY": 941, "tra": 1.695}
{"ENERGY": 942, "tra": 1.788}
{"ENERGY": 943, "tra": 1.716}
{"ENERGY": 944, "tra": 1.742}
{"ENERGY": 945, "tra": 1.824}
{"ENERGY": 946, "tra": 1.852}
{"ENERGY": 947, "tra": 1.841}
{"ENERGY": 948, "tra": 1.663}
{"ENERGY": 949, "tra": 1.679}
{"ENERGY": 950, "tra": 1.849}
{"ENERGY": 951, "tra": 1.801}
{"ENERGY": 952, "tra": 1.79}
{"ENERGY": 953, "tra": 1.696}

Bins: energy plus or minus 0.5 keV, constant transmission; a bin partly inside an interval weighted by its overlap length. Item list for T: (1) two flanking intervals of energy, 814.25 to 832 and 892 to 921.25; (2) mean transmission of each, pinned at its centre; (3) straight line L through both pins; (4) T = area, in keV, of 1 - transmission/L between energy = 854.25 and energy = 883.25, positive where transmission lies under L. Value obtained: 3.9 keV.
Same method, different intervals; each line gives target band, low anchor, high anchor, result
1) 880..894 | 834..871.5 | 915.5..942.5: -0.8 keV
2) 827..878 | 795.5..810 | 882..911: 1.9 keV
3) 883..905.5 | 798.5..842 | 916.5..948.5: -3.5 keV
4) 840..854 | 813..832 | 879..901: -1.6 keV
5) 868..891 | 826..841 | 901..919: 2.9 keV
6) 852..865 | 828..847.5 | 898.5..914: 1.9 keV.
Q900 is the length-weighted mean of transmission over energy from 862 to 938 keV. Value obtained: 1.88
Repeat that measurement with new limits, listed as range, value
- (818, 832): 1.2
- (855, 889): 1.51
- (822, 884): 1.46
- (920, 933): 2.03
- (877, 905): 1.89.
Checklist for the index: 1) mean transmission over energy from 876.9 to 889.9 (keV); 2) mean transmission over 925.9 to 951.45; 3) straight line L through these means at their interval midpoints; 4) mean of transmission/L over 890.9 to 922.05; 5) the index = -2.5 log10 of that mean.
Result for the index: -0.21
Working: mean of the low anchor 1.68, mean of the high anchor 1.86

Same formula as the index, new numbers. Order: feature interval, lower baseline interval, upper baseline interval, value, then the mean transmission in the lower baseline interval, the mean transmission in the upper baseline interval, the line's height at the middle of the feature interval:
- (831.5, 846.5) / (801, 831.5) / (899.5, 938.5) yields -0.14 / 1.12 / 2.08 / 1.33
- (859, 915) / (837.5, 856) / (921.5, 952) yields -0.04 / 1.58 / 1.89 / 1.72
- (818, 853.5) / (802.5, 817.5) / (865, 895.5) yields -0.09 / 1.06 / 1.67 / 1.28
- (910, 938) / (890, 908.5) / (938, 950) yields -0.10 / 2.06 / 1.78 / 1.9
